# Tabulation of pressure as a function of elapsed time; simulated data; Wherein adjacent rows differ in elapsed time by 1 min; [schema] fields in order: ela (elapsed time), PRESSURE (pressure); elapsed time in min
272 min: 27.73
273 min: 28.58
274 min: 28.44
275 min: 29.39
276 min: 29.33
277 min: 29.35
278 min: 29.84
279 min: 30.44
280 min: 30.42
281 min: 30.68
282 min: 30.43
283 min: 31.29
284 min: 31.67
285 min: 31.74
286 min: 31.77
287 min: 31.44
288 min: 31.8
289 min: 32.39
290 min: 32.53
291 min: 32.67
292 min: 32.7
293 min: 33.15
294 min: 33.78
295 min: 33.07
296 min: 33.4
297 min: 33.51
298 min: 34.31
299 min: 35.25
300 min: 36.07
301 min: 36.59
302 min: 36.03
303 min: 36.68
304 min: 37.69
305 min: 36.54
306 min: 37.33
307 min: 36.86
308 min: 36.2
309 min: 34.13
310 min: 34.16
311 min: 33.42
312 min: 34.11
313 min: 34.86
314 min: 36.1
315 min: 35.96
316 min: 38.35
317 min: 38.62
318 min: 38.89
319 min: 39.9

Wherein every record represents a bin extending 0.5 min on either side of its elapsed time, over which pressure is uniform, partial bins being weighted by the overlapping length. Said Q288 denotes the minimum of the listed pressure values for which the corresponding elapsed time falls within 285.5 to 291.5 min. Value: 31.44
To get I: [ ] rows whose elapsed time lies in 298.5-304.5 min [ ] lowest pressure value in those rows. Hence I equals 35.25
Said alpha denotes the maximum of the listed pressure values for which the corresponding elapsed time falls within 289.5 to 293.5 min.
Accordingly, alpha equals 33.15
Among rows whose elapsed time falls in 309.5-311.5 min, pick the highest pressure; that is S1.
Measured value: 34.16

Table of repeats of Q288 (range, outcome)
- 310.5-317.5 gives 33.42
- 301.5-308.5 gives 36.03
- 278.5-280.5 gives 30.42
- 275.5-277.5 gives 29.33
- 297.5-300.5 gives 34.31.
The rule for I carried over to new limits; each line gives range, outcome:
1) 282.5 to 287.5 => 31.29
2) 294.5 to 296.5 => 33.07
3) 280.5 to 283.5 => 30.43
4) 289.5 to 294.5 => 32.53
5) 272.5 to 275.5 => 28.44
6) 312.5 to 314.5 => 34.86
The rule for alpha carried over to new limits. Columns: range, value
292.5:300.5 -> 36.07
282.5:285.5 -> 31.74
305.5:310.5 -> 37.33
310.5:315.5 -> 36.1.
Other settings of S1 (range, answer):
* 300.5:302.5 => 36.59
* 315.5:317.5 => 38.62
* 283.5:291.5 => 32.67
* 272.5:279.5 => 30.44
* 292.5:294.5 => 33.78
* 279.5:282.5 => 30.68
